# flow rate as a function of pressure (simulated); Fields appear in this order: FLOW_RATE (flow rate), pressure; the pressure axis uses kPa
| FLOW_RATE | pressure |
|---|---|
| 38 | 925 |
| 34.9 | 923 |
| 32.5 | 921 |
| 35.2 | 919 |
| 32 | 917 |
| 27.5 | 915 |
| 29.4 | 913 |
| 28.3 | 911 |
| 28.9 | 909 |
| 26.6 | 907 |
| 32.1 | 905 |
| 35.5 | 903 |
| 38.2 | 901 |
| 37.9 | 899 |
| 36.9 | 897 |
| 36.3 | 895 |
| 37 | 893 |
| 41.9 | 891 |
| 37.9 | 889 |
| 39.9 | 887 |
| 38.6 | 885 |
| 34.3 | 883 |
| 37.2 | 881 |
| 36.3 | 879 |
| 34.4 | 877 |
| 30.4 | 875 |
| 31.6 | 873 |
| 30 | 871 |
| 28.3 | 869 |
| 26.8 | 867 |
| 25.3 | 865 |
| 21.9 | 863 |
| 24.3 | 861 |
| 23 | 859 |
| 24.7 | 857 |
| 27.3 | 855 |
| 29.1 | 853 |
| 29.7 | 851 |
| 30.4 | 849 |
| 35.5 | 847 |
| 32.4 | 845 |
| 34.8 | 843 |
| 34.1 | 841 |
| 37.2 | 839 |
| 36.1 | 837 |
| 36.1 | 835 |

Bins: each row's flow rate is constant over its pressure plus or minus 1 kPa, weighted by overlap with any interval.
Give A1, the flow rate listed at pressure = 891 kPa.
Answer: 41.9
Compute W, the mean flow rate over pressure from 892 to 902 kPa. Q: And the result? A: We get 37.3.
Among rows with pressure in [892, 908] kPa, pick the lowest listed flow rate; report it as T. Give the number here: 26.6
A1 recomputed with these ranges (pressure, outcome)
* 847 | 35.5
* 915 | 27.5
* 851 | 29.7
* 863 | 21.9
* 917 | 32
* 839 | 37.2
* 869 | 28.3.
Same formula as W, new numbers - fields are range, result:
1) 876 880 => 35.3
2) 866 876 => 29.4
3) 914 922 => 31.8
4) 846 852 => 31.9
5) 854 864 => 24.2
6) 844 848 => 34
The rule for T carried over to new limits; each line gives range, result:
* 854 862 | 23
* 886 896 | 36.3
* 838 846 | 32.4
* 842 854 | 29.1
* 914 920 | 27.5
